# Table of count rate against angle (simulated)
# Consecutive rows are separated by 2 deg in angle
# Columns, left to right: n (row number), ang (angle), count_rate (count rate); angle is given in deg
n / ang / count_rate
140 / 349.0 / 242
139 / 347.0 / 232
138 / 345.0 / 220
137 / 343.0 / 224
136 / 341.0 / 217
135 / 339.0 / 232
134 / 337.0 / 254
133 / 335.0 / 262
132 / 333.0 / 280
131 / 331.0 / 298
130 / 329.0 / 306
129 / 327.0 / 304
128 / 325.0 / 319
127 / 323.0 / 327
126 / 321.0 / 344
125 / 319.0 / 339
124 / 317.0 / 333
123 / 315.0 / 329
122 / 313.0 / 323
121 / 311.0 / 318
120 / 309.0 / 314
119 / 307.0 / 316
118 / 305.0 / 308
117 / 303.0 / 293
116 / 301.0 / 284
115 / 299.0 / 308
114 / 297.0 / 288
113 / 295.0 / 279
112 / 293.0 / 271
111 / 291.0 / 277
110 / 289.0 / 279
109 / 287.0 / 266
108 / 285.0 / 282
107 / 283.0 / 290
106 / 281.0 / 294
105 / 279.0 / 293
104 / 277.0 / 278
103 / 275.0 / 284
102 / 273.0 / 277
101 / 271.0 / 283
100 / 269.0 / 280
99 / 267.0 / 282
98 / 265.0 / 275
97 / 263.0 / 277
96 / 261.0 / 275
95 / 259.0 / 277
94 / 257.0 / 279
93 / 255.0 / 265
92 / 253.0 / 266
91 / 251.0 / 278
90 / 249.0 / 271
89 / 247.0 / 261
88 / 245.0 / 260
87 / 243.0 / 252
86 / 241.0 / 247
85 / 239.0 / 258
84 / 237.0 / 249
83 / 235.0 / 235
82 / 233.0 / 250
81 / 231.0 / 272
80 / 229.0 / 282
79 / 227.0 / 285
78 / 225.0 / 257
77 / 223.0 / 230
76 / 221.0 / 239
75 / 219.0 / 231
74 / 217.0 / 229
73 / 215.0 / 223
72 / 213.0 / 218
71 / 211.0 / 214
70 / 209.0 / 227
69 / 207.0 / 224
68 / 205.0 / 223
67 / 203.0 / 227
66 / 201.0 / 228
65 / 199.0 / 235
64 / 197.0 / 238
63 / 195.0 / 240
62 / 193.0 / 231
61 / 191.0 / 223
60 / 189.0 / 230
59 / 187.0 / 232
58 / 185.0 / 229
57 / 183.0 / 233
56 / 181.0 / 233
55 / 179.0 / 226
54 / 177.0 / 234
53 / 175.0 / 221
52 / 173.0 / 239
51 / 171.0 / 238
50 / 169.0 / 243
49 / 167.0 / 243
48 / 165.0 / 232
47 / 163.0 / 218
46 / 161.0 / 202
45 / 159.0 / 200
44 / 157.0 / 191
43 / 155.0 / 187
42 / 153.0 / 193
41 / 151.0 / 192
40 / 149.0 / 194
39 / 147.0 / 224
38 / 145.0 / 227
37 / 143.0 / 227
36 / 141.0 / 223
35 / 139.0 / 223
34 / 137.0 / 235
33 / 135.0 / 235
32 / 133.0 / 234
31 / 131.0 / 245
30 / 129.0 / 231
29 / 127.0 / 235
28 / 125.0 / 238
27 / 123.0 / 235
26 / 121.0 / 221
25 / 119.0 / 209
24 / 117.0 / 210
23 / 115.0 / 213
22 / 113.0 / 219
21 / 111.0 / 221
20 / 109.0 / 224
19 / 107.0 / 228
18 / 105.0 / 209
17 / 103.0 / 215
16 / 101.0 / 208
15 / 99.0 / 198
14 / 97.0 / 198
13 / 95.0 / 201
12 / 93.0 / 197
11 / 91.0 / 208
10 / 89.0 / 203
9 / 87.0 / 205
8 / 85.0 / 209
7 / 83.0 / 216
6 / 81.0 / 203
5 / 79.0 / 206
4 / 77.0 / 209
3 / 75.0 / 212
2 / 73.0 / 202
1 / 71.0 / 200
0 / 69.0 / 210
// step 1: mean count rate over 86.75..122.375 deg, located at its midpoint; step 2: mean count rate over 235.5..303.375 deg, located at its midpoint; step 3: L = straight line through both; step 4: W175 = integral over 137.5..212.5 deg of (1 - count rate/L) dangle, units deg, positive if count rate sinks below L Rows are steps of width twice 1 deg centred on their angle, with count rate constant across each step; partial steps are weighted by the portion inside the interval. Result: 4.9 deg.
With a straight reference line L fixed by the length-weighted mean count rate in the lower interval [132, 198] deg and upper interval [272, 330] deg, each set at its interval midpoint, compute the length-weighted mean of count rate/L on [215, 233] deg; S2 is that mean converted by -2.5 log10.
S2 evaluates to 0.02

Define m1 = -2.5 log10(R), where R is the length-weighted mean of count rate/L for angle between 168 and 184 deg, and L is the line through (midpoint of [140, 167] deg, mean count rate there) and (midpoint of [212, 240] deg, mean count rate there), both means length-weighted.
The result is -0.06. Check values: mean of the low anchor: 210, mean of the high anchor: 247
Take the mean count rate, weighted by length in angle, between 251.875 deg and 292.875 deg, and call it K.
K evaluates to 279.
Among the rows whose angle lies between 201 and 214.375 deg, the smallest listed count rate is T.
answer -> 214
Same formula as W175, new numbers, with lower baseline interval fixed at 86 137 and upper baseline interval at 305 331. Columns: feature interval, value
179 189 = 0.9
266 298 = 2.3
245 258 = 0.8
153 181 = 2.9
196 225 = 4.2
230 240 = 1.0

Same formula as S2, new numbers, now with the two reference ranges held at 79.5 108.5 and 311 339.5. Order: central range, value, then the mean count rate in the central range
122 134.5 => -0.069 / 236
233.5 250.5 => 0.064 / 255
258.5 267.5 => 0.008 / 277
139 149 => 0.032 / 222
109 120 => 0.003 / 215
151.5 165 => 0.169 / 201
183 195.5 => 0.077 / 231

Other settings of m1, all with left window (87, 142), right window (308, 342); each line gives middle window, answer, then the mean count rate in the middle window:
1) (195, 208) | 0.101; 230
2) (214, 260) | 0.041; 256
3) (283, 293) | 0.034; 277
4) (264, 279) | -0.005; 281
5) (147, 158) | 0.199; 194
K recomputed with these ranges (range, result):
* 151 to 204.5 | 224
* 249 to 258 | 272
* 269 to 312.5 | 290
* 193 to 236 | 238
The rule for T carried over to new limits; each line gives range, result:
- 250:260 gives 265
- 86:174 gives 187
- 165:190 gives 221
